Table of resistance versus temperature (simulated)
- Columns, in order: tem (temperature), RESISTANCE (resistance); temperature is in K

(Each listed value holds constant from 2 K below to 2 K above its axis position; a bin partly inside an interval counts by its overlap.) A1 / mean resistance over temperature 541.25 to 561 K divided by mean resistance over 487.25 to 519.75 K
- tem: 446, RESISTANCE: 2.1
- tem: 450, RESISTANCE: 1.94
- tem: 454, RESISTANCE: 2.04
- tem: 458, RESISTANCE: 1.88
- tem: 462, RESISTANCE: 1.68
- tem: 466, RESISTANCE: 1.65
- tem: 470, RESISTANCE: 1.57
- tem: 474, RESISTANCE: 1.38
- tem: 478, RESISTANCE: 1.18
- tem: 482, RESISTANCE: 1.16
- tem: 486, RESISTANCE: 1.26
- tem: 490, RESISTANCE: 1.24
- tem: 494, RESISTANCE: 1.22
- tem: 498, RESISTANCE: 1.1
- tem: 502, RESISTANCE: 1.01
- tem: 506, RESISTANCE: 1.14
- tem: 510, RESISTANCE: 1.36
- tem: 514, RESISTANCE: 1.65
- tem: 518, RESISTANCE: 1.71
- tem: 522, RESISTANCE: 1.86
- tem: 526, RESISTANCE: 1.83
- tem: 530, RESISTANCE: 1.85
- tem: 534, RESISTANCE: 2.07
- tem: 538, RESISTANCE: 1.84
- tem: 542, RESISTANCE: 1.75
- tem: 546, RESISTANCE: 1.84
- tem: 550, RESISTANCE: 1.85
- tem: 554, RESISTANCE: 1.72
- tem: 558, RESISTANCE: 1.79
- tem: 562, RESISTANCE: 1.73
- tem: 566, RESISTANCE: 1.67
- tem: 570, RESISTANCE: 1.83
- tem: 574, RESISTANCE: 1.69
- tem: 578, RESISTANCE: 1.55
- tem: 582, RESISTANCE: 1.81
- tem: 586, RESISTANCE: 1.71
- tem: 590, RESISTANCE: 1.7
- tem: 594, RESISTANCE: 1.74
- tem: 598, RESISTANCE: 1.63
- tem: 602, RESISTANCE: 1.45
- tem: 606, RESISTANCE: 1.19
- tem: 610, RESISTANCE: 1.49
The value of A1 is 1.38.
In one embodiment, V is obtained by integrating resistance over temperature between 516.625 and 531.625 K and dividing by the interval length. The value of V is 1.82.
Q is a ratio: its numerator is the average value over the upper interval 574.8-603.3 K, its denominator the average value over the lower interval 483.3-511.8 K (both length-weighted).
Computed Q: 1.4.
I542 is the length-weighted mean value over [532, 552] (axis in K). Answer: 1.87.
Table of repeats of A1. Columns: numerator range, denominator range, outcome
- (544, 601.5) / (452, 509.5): 1.24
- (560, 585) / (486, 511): 1.45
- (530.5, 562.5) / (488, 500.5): 1.55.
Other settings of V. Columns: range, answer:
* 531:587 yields 1.78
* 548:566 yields 1.76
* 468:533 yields 1.42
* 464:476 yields 1.53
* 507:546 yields 1.76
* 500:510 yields 1.13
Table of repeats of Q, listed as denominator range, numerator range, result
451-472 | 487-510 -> 0.66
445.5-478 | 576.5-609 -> 0.92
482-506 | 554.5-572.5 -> 1.50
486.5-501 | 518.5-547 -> 1.57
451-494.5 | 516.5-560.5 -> 1.22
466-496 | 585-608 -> 1.19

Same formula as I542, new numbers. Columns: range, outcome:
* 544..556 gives 1.8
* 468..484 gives 1.32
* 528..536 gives 1.96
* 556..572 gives 1.75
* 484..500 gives 1.21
